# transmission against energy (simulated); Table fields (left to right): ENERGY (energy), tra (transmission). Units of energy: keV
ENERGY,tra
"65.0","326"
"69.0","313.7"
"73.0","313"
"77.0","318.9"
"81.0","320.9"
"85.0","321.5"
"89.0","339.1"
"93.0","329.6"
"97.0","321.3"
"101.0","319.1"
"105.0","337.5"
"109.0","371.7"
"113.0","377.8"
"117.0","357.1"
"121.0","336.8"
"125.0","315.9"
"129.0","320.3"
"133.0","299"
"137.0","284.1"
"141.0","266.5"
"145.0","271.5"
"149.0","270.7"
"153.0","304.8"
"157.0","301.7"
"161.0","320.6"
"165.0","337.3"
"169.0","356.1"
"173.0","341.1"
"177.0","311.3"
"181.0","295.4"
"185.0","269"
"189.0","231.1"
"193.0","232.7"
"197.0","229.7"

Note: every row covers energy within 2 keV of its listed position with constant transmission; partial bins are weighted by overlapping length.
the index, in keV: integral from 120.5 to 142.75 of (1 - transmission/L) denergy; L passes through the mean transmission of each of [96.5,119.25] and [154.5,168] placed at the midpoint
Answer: 2.3 keV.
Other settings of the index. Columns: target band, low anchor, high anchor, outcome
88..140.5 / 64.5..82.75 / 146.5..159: -4.3 keV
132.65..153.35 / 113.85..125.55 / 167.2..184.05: 3.4 keV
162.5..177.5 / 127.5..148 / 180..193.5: -4.0 keV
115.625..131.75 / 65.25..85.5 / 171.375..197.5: -1.7 keV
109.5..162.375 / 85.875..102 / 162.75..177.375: 3.5 keV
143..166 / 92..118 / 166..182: 2.3 keV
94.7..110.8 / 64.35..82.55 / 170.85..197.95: -1.6 keV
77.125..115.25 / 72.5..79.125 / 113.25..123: -0.3 keV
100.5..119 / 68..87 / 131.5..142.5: -3.5 keV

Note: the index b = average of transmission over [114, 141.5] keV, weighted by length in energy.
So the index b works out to 316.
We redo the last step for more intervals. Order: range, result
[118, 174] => 309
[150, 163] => 306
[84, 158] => 318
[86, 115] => 342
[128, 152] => 285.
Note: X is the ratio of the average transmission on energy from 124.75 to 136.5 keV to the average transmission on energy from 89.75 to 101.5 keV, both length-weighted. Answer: 0.9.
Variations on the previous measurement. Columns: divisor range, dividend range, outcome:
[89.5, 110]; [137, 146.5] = 0.81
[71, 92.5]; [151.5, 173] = 1.01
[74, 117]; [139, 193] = 0.88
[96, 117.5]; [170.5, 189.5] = 0.85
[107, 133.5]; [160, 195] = 0.87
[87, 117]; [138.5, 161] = 0.83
